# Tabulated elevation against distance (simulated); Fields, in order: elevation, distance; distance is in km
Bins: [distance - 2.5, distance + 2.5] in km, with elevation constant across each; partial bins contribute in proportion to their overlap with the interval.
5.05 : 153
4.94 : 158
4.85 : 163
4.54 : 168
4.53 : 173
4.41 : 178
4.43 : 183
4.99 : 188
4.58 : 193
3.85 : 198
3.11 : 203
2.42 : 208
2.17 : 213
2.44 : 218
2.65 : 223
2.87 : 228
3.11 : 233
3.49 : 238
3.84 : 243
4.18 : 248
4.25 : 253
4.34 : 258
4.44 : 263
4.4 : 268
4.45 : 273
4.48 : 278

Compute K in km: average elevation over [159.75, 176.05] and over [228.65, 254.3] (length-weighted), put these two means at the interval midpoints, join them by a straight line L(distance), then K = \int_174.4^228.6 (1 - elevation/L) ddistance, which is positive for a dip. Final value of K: 9.7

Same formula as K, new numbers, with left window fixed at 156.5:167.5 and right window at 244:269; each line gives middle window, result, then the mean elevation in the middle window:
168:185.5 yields 1.0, 4.47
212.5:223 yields 4.9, 2.41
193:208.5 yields 3.9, 3.45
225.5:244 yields 4.7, 3.29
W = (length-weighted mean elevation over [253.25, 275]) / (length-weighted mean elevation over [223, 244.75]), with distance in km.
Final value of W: 1.36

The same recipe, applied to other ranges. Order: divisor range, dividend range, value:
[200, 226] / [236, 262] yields 1.57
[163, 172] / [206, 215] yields 0.50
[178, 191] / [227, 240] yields 0.68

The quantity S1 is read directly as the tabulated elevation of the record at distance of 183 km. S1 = 4.43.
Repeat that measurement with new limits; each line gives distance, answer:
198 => 3.85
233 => 3.11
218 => 2.44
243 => 3.84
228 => 2.87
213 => 2.17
